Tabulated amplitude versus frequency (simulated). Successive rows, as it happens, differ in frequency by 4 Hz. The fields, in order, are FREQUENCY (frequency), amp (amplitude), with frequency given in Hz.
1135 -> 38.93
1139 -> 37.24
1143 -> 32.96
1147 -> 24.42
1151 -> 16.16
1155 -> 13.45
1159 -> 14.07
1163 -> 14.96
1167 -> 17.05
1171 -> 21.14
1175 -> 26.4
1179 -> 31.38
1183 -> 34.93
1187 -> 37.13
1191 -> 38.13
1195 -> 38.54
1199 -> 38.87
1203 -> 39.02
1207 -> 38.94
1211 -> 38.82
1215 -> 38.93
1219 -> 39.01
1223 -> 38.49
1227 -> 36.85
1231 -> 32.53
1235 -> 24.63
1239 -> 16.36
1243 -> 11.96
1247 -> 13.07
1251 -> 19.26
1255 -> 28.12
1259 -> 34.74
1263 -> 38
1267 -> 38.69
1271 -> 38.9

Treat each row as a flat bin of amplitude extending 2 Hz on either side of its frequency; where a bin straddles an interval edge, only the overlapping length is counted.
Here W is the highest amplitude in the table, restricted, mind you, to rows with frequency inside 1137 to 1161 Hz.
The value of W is 37.24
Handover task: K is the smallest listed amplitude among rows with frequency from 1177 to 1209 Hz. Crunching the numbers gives 31.38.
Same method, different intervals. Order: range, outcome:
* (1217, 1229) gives 36.85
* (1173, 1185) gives 26.4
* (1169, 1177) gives 21.14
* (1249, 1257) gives 19.26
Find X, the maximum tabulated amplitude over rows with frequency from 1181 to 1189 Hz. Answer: 37.13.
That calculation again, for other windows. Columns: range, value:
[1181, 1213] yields 39.02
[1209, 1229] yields 39.01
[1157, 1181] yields 31.38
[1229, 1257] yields 32.53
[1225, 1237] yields 36.85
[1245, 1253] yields 19.26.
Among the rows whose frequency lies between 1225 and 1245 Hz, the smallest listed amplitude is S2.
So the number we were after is 11.96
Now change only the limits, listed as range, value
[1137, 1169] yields 13.45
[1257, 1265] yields 34.74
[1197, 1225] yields 38.49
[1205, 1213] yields 38.82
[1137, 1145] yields 32.96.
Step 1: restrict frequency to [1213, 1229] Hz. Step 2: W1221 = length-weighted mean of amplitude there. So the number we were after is 38.3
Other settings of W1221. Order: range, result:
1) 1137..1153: 27.7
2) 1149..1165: 14.7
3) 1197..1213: 38.9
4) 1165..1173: 19.1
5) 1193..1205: 38.8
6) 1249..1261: 27.4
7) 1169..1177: 23.8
